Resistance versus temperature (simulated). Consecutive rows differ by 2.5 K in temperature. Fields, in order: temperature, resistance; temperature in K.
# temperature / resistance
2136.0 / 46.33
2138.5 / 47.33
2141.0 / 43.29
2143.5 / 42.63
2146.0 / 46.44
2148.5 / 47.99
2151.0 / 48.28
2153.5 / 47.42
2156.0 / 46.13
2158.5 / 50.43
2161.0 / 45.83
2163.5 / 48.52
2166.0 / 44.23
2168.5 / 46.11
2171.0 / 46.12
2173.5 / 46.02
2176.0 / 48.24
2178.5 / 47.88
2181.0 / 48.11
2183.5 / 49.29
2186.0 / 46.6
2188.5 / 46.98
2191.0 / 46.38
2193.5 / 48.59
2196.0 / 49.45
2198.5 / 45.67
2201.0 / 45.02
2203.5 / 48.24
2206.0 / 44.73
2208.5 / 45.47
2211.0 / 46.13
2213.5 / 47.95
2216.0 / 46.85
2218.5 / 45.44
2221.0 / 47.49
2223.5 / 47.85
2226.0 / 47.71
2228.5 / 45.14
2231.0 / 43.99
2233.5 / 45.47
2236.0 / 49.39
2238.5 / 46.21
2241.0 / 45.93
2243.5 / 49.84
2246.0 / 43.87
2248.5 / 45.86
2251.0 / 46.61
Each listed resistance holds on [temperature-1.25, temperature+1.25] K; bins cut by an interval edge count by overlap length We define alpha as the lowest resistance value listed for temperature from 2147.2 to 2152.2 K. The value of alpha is 47.99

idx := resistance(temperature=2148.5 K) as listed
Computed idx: 47.99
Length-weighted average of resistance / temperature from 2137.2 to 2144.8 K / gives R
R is 44.4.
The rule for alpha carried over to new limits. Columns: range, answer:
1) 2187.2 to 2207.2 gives 44.73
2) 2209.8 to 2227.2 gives 45.44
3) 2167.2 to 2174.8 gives 46.02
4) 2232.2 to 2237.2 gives 45.47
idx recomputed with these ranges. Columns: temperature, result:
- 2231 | 43.99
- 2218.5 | 45.44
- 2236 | 49.39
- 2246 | 43.87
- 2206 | 44.73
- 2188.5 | 46.98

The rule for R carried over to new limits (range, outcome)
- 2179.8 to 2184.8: 48.7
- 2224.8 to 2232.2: 45.6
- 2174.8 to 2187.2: 48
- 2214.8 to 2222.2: 46.6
